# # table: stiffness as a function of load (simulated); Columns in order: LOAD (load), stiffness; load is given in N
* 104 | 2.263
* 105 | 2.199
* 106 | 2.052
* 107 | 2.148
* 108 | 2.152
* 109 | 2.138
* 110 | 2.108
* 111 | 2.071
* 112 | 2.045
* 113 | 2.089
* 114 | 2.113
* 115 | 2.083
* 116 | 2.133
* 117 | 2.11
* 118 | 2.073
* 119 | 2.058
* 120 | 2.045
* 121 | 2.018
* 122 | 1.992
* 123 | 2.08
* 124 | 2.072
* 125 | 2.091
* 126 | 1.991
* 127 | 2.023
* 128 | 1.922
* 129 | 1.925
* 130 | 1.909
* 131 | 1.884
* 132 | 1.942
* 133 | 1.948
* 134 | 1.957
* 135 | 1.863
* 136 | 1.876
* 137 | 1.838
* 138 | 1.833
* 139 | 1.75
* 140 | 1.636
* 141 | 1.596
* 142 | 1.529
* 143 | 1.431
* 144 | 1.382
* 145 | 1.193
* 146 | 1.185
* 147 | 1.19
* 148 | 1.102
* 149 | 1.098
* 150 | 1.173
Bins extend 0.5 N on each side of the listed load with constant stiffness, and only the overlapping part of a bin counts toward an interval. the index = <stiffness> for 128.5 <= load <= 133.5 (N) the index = 1.92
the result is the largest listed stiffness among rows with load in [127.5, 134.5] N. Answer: 1.957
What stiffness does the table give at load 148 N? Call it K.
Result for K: 1.102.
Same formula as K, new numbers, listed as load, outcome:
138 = 1.833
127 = 2.023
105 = 2.199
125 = 2.091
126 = 1.991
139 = 1.75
